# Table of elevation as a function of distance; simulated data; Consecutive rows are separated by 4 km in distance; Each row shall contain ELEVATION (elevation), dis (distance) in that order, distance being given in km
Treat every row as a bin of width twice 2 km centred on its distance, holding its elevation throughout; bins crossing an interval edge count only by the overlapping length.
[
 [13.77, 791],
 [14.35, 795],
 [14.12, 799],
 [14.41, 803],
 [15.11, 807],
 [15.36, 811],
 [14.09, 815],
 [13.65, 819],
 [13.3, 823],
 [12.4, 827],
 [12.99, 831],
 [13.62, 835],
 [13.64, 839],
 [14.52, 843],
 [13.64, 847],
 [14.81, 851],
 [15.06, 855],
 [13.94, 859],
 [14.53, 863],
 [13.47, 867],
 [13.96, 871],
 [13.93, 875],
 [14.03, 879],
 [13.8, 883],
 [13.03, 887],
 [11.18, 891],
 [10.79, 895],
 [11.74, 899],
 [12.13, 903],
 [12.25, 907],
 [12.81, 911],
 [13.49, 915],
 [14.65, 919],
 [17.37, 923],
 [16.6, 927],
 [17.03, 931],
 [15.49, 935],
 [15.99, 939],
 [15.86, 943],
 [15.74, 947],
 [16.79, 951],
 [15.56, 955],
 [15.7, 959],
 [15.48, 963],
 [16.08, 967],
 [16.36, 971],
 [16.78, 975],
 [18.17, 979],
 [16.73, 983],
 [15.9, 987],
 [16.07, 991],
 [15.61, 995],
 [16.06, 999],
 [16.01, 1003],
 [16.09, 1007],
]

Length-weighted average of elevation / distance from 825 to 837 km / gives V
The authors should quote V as 13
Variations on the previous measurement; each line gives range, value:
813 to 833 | 13.3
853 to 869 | 14.2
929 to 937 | 16.3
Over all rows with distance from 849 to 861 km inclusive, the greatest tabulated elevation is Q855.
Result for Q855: 15.06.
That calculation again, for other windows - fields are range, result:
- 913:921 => 14.65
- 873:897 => 14.03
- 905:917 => 13.49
